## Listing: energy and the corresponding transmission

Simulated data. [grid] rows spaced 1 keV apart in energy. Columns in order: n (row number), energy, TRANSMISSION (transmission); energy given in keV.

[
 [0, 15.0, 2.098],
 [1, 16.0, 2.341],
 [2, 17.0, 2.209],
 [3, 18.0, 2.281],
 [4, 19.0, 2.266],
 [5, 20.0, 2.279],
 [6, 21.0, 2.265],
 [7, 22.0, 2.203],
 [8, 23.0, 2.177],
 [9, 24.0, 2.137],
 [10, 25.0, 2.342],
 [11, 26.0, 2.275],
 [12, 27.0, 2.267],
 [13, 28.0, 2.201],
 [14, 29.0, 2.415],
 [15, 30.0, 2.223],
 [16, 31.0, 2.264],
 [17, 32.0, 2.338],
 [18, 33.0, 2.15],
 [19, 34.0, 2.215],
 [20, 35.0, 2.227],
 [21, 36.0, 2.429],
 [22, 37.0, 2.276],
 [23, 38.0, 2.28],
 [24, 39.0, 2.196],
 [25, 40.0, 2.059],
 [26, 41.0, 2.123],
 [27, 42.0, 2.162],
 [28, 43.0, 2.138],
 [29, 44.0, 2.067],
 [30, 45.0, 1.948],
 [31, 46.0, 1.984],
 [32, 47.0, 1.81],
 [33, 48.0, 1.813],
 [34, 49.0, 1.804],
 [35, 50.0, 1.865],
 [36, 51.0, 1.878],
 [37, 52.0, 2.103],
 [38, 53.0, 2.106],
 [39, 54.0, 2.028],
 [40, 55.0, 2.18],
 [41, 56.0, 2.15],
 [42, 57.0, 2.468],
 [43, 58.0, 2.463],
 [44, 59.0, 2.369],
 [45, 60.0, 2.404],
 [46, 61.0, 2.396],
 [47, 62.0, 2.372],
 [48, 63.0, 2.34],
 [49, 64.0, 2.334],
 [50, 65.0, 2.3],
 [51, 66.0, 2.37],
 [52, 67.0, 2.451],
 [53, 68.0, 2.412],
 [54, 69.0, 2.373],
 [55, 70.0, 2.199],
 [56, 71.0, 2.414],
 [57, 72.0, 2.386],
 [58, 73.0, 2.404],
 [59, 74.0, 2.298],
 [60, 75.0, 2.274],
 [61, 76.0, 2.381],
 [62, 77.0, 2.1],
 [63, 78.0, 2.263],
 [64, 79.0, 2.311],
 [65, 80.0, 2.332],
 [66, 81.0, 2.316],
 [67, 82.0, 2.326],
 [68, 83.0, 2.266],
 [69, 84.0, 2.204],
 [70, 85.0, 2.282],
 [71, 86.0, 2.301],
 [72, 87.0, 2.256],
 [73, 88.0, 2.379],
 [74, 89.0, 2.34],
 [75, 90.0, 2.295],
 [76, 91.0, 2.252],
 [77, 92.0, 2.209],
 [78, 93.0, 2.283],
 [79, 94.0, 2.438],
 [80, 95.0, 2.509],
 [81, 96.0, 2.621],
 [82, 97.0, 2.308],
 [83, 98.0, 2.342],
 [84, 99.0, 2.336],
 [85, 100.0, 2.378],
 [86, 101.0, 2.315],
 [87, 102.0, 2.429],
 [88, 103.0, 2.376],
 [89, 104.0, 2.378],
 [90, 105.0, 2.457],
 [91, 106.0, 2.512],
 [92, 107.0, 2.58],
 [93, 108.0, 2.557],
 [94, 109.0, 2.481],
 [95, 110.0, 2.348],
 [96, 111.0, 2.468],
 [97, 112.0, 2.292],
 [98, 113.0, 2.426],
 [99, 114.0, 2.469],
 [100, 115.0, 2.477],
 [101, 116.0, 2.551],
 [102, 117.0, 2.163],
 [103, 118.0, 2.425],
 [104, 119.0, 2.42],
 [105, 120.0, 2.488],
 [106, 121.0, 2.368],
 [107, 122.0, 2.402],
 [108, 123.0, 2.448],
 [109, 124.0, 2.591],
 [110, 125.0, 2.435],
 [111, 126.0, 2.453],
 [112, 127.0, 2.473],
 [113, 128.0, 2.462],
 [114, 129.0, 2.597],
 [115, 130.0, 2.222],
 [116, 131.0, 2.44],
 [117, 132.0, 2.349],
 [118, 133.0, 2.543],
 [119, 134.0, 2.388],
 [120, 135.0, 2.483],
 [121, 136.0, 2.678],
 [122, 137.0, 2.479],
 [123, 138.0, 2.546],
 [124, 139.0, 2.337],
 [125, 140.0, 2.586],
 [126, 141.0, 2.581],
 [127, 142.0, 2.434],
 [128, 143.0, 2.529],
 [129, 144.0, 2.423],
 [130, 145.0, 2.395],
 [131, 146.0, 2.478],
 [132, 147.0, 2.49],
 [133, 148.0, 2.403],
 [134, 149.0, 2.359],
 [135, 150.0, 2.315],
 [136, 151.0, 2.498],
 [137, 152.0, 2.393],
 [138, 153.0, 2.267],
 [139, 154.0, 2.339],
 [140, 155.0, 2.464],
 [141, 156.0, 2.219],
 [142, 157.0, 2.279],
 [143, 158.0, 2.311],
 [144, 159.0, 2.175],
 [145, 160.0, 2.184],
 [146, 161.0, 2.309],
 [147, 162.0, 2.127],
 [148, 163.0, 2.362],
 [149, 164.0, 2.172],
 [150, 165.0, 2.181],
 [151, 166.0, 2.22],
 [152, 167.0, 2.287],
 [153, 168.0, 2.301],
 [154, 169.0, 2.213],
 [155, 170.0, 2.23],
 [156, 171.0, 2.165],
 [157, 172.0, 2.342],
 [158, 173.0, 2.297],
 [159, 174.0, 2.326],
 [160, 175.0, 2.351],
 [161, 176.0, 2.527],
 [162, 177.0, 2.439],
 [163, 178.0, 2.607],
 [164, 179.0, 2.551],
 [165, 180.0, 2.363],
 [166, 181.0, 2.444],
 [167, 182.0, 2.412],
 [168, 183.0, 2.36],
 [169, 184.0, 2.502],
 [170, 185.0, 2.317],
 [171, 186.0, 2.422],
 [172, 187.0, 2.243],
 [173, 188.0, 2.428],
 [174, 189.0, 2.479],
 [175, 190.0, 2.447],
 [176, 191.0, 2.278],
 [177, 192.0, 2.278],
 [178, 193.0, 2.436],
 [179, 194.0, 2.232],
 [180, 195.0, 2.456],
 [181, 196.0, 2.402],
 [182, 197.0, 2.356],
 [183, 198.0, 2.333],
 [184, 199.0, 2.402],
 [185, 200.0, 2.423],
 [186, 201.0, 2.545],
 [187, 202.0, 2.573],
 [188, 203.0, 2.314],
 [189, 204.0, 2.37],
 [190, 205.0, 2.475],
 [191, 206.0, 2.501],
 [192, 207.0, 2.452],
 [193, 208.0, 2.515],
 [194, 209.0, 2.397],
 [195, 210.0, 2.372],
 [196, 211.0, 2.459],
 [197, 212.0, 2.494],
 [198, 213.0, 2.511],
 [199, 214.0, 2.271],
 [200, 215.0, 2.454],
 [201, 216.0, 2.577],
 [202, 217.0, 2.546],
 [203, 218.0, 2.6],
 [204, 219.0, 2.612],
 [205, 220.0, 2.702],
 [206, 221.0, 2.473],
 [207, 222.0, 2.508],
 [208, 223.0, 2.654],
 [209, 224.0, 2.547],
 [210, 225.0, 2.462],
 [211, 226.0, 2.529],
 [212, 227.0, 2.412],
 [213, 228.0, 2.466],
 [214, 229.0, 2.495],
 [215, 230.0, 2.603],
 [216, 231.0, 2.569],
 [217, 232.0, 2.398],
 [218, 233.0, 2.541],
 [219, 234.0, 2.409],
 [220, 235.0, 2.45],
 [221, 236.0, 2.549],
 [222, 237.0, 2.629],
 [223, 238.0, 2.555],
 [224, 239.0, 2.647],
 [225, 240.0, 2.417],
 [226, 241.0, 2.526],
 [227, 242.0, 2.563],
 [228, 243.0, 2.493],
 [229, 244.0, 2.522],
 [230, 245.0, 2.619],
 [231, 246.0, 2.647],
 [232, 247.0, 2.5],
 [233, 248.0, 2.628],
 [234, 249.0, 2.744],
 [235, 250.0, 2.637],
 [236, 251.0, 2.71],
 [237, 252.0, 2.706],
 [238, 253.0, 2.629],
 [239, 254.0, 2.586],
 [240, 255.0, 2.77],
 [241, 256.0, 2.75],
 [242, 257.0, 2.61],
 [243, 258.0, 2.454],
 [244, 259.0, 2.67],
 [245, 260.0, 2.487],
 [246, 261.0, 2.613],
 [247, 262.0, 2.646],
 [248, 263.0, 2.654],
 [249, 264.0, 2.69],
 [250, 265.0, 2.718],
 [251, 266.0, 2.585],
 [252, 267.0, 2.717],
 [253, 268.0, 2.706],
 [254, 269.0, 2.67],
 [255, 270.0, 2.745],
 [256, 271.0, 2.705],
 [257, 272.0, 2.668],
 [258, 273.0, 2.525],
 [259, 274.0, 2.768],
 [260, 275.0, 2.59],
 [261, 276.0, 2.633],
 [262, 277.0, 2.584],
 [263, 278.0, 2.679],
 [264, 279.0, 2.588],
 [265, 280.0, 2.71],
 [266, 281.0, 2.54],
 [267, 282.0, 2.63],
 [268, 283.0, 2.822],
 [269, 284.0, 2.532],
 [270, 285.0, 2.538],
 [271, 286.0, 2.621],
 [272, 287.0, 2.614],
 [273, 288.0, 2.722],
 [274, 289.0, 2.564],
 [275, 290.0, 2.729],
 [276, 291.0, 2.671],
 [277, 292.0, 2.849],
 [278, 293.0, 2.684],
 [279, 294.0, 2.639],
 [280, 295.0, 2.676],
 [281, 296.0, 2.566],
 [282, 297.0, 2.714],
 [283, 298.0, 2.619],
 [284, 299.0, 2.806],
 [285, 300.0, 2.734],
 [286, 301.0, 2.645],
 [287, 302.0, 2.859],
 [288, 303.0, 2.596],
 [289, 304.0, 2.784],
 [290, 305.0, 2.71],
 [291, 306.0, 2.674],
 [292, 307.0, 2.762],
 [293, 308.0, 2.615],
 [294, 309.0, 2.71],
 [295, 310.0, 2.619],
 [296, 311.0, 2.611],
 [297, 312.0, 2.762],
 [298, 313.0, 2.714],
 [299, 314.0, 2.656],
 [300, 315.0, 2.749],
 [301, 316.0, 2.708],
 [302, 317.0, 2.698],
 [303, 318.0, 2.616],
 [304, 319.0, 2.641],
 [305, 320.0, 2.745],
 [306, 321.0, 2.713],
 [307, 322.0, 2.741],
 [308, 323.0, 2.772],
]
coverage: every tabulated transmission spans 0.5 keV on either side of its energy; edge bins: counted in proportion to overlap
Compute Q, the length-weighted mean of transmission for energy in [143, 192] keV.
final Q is 2.35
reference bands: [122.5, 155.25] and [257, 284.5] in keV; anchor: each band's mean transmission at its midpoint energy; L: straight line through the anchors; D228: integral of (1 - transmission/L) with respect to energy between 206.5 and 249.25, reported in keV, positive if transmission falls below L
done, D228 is 0.9 keV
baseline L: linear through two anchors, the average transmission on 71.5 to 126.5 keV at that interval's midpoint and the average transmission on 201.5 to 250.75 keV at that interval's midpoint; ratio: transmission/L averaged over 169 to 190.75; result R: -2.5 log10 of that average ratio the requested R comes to 0.036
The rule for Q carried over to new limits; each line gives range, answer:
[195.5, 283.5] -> 2.56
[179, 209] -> 2.41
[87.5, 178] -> 2.39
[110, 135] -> 2.43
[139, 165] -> 2.36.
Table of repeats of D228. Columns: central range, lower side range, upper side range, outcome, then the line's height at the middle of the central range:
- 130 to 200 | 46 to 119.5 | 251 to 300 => 2.3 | 2.46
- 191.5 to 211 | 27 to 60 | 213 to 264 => 0.6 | 2.49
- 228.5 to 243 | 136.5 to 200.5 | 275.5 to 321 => 0.0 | 2.53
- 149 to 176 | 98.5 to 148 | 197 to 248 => 2.0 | 2.47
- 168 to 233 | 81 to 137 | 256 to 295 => 2.6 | 2.54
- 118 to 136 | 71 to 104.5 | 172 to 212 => -0.7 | 2.36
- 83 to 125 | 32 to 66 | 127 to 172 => -2.1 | 2.28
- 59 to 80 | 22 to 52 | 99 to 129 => -0.7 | 2.27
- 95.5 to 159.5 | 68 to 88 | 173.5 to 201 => -2.1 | 2.35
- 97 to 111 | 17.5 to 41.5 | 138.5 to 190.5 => -0.7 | 2.31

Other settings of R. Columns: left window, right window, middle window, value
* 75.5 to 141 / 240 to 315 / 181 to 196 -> 0.062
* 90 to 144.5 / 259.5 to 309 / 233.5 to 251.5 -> 0.016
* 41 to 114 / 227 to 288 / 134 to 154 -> -0.021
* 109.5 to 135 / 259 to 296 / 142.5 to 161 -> 0.050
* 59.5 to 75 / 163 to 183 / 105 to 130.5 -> -0.043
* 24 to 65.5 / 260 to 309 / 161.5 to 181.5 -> 0.053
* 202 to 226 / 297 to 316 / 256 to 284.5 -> -0.009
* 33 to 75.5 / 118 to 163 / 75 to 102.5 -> -0.015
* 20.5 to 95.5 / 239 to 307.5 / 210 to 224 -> 0.009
